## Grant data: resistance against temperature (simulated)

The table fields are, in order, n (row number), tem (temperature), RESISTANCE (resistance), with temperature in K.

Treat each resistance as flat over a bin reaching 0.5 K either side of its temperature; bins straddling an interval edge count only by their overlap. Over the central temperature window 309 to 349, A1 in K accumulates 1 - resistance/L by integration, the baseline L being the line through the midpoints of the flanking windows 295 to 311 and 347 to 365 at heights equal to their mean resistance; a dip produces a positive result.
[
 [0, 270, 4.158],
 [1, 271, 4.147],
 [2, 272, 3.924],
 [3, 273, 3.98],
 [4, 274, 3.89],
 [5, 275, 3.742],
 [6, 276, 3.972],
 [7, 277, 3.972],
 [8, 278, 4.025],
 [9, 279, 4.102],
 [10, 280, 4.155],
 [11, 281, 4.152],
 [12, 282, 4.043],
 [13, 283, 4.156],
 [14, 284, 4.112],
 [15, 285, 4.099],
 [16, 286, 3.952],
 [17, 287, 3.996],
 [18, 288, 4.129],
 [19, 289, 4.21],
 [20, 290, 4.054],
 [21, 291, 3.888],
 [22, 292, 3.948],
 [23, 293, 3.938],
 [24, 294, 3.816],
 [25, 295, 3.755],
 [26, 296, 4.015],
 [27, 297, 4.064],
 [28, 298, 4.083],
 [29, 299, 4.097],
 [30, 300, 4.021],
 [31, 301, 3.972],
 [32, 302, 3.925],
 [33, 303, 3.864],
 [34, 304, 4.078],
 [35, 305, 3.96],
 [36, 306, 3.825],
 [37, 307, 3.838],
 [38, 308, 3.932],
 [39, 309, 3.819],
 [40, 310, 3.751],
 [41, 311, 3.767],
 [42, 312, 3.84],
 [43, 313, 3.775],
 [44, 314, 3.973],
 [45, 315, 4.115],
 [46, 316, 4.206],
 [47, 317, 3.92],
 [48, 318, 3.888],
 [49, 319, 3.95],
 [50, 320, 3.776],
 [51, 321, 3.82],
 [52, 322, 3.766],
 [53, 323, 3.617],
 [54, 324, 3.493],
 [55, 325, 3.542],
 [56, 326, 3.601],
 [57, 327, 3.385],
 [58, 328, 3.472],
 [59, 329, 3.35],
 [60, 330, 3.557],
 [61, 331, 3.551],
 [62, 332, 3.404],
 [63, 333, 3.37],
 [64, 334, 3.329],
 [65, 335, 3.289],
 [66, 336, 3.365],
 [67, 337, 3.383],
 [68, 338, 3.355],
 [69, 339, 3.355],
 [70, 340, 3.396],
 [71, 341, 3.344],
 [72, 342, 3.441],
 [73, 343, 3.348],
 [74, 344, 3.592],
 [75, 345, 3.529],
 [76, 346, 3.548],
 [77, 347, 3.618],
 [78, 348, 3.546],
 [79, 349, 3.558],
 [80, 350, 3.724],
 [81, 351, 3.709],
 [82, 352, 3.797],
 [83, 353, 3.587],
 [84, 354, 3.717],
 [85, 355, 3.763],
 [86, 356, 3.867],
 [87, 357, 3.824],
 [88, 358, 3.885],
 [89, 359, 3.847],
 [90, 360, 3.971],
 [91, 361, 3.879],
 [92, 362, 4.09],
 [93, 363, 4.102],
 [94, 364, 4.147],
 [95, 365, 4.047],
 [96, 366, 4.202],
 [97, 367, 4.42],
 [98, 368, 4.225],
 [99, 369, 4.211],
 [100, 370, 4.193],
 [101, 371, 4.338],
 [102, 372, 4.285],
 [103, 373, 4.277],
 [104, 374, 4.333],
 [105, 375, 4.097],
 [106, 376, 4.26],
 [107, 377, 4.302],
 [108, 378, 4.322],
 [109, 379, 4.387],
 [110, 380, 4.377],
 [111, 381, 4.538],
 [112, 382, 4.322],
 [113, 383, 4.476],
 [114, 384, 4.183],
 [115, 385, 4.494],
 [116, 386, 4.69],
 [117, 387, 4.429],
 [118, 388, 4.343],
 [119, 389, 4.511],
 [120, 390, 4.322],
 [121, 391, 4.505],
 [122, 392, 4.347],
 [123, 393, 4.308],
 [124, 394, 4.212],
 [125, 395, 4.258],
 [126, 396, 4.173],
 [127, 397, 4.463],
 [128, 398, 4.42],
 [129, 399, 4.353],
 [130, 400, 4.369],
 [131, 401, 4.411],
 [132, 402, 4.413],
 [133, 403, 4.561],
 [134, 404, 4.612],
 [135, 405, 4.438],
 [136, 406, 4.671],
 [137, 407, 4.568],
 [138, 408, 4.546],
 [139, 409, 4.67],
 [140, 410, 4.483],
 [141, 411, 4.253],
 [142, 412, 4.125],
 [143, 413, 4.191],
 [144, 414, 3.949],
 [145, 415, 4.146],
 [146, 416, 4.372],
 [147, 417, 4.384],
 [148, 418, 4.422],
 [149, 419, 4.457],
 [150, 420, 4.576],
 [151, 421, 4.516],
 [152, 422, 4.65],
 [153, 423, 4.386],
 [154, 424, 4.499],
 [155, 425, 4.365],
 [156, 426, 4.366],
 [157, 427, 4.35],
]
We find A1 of 2.9 K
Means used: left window 3.94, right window 3.82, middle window 3.6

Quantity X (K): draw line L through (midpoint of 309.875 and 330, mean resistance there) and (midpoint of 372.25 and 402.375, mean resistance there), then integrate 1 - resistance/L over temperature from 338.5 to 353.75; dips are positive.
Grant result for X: 1.7 K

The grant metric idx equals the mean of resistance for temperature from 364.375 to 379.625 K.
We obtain 4.26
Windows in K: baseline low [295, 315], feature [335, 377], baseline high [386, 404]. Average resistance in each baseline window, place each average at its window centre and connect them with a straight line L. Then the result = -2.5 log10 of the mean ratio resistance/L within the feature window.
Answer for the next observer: 0.10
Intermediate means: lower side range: 3.93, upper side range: 4.39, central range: 3.83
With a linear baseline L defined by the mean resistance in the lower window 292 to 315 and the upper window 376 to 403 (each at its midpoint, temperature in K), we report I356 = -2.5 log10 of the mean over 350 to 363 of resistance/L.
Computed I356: 0.100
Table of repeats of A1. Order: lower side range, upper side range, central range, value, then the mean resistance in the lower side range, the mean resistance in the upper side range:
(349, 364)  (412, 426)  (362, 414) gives -3.11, 3.84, 4.37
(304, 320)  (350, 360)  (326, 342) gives 1.84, 3.91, 3.78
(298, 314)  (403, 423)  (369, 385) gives -0.24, 3.91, 4.43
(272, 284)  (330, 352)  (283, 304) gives -0.64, 4.02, 3.47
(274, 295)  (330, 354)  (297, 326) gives -0.84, 4.01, 3.49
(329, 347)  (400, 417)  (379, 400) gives -1.28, 3.42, 4.4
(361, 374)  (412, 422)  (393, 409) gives -0.52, 4.2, 4.34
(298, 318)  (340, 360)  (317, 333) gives 0.86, 3.93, 3.65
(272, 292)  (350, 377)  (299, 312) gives 0.42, 4.03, 4.04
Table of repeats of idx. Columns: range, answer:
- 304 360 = 3.66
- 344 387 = 4.06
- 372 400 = 4.36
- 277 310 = 4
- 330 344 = 3.39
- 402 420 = 4.41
